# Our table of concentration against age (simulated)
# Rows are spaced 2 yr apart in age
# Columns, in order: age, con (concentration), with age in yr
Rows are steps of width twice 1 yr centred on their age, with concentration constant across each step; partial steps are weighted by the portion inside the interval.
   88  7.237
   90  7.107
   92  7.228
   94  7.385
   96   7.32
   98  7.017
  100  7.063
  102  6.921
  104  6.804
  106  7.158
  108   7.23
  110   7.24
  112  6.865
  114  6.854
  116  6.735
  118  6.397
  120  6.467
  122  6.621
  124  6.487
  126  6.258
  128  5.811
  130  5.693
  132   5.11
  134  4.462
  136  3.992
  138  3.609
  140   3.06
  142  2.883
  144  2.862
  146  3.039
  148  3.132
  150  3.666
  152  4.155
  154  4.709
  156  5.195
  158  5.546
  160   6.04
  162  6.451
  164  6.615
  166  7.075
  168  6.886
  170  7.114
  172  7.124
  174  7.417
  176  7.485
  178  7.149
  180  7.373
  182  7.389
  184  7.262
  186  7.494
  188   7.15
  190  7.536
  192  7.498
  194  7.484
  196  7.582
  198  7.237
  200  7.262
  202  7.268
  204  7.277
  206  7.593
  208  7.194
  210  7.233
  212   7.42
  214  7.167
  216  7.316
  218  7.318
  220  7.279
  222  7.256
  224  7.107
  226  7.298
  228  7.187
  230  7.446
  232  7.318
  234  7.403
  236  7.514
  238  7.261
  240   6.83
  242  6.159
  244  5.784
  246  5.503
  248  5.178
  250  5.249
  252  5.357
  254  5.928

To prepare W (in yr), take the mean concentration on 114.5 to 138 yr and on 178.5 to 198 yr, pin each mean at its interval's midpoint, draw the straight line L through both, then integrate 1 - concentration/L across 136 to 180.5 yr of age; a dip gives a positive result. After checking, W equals 9.0 yr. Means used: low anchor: 5.75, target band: 5.34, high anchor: 7.4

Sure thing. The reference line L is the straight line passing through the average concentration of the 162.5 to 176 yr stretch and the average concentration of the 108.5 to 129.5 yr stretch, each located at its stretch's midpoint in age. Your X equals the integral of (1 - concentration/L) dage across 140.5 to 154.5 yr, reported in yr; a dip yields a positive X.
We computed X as 7.0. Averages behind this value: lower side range 6.57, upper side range 7.05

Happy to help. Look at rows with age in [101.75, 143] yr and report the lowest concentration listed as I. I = 2.883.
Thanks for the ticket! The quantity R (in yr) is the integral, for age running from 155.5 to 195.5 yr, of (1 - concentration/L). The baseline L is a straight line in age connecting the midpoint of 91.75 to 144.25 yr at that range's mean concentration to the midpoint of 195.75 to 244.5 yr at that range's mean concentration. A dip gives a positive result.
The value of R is -1.8 yr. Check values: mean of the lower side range 6.01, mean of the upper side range 7.2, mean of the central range 6.99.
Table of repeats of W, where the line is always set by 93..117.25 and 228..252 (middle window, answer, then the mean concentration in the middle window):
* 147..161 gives 4.5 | 4.63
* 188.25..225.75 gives -4.0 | 7.33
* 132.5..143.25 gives 5.1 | 3.65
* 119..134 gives 2.2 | 5.96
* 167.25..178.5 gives -0.7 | 7.2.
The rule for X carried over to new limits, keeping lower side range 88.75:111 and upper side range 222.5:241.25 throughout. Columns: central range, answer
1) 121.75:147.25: 9.4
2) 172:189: -0.3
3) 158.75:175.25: 0.8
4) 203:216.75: -0.2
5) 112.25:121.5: 0.7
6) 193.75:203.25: -0.2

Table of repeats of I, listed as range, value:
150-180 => 3.666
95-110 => 6.804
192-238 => 7.107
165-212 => 6.886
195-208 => 7.194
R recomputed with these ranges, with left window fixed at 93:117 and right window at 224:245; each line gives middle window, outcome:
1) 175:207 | -1.6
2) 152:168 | 2.6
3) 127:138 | 3.4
